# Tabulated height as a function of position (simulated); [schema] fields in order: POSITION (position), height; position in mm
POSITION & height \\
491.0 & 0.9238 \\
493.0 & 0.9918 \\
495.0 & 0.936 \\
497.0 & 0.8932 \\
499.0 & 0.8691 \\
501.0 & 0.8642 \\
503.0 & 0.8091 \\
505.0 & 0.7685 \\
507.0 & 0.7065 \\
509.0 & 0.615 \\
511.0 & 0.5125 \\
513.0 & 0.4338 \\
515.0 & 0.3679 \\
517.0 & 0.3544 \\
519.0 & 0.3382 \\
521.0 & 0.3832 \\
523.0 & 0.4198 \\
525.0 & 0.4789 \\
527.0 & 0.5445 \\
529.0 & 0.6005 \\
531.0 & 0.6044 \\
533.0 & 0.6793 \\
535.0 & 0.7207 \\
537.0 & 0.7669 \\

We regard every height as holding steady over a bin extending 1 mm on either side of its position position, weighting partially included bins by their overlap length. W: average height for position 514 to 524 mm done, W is 0.373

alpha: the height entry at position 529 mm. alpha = 0.6005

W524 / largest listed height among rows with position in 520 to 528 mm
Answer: 0.5445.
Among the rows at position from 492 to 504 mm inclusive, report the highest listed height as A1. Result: 0.9918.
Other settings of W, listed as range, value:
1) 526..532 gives 0.583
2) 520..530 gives 0.485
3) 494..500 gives 0.899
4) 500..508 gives 0.787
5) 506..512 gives 0.611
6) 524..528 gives 0.512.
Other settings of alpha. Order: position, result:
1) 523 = 0.4198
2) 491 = 0.9238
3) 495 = 0.936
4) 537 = 0.7669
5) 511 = 0.5125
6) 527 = 0.5445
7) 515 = 0.3679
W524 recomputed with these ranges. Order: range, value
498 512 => 0.8691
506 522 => 0.7065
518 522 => 0.3832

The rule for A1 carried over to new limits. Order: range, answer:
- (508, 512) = 0.615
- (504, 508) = 0.7685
